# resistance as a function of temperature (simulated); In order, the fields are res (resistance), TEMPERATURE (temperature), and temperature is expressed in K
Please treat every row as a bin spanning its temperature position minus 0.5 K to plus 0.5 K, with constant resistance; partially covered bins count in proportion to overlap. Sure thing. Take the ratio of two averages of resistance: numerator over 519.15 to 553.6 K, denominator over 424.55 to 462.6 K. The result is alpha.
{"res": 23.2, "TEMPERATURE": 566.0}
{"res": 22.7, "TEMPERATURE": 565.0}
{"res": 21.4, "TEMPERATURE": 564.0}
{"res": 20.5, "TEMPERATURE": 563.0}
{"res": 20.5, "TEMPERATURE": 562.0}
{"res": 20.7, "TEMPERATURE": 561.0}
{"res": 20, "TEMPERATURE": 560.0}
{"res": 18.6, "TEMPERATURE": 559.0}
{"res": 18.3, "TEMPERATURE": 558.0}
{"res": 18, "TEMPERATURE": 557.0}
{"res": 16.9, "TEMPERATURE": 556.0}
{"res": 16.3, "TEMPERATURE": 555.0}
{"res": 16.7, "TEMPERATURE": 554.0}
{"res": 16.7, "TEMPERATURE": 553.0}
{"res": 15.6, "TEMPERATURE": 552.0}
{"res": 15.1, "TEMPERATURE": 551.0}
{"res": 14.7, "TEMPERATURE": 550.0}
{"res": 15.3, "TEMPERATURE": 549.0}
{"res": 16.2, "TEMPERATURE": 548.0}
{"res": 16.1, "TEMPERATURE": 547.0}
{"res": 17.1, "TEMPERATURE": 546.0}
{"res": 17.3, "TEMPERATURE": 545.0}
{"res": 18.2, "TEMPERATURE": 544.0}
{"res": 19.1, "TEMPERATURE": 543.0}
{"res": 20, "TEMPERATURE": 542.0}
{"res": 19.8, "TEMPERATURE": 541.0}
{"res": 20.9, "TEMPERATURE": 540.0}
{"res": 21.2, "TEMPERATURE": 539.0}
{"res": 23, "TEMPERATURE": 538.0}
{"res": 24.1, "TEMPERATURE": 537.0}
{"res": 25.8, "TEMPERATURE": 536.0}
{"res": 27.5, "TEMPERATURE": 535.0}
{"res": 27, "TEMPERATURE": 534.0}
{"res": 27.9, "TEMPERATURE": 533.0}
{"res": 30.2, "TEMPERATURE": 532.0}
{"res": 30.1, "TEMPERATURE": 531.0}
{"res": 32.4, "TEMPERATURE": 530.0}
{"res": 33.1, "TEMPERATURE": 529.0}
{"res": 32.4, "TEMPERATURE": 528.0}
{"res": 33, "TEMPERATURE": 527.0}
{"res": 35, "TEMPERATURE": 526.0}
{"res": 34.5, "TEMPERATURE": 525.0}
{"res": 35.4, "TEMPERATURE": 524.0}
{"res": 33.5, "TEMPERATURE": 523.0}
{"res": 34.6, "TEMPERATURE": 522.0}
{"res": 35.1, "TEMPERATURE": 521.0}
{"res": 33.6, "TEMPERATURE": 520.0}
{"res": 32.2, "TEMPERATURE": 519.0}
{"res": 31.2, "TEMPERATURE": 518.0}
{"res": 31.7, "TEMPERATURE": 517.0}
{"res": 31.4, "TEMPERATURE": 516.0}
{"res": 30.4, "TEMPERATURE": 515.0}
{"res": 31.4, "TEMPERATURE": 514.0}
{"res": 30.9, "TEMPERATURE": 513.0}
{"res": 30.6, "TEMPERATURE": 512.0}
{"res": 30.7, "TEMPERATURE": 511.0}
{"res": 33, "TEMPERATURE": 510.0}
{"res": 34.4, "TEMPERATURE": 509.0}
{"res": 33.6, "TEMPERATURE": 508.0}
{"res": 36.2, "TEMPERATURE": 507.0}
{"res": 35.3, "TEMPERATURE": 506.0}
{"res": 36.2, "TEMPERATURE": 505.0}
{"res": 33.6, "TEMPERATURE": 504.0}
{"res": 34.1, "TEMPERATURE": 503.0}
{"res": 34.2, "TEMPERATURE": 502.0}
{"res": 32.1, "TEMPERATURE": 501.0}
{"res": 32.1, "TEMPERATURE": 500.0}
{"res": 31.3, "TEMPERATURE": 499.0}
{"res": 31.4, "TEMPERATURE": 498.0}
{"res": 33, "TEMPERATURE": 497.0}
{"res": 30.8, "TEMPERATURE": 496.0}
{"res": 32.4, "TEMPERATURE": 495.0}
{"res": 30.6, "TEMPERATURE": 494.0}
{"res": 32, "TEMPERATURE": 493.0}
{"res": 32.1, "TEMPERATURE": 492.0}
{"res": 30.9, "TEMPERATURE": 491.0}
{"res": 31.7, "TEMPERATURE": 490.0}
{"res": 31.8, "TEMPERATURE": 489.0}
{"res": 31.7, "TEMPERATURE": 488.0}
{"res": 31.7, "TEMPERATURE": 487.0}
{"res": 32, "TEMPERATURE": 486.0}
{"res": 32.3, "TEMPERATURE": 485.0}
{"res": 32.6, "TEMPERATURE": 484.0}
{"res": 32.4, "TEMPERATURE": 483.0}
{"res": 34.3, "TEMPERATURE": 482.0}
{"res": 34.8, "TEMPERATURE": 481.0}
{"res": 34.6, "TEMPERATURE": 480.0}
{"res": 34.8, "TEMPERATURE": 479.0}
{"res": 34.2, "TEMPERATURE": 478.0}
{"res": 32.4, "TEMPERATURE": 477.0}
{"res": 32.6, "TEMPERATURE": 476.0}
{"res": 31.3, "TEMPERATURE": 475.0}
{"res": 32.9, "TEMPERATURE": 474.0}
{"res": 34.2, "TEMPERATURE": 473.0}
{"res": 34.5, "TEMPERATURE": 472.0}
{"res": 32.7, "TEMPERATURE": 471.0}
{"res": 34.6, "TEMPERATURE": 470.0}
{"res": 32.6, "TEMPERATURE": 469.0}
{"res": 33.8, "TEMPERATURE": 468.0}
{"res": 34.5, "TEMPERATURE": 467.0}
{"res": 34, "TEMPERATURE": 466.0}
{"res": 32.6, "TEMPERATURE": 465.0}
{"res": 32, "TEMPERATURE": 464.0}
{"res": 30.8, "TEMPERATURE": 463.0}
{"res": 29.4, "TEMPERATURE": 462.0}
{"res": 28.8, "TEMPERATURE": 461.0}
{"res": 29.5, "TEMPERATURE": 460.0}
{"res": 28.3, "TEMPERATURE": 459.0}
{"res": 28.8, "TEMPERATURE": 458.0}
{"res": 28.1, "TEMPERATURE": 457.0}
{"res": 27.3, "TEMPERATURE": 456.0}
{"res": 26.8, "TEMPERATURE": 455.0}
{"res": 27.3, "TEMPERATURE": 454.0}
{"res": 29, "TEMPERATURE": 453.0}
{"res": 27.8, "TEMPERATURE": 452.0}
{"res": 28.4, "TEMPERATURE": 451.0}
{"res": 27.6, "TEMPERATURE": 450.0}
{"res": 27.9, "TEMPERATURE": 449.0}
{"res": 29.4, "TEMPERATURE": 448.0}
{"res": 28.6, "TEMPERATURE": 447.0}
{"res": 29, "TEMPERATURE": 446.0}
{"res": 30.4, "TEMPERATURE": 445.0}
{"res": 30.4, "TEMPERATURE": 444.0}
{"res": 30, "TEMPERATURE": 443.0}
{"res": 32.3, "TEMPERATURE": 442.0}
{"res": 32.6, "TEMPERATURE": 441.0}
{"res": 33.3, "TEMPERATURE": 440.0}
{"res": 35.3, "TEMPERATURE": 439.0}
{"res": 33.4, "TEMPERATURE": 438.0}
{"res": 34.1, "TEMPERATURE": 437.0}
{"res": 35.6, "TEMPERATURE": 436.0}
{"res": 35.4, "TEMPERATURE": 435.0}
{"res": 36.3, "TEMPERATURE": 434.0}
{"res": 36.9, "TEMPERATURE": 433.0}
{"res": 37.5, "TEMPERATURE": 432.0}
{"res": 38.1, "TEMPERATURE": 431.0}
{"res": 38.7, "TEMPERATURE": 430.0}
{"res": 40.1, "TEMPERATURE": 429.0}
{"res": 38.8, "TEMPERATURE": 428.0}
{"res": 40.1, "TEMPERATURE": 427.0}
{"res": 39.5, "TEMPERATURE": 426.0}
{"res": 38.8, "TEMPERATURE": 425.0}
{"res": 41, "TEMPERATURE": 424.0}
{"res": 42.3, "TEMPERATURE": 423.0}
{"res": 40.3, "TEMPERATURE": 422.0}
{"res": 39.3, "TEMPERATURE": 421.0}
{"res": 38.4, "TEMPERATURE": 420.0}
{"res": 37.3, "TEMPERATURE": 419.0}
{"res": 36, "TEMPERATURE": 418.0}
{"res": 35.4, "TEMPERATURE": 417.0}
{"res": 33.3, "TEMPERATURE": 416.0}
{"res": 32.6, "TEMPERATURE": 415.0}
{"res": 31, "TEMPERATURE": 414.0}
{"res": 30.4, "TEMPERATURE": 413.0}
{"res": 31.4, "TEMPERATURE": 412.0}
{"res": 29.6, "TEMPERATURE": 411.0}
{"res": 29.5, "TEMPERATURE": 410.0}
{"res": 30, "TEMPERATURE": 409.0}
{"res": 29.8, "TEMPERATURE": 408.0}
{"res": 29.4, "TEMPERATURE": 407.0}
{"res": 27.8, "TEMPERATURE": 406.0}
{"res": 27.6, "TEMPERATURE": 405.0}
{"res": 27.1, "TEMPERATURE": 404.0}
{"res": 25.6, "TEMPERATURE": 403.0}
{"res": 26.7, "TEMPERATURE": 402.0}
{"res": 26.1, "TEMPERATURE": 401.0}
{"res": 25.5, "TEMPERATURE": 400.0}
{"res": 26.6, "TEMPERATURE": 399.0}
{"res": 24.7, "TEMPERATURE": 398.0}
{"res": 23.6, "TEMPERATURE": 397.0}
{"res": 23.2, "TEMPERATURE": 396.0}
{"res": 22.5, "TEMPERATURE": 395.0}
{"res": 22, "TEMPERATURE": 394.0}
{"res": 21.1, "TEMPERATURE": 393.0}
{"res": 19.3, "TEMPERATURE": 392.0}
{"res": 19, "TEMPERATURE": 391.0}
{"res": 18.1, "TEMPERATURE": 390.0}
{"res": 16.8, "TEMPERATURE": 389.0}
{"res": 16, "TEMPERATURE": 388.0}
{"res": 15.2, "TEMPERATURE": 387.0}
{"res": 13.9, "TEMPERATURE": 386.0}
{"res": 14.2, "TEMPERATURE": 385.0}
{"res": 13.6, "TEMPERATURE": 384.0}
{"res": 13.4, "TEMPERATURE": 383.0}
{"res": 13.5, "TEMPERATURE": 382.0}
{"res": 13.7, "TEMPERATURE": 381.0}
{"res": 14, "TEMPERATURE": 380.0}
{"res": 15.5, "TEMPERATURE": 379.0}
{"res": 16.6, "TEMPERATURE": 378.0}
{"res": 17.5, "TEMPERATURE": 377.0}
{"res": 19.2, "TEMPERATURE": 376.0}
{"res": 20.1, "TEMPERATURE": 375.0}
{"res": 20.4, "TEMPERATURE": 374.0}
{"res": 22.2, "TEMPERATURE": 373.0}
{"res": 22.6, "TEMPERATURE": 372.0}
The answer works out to 0.78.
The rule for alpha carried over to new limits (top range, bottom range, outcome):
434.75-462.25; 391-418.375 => 1.10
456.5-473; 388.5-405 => 1.37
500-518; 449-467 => 1.12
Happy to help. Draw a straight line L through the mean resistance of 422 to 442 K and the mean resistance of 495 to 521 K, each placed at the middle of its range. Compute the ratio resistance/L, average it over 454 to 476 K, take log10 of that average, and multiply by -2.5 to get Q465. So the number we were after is 0.13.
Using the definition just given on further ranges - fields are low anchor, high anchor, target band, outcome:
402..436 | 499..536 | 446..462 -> 0.19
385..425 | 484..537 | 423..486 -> -0.11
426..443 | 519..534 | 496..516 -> 0.02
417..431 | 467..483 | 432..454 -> 0.17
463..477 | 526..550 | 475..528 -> -0.15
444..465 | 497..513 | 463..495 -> -0.06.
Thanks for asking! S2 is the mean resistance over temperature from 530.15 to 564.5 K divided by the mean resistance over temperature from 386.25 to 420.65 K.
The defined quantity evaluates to 0.76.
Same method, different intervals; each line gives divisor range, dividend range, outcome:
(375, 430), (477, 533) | 1.23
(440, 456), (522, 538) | 1.05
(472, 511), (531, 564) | 0.61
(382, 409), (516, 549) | 1.24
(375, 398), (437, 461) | 1.69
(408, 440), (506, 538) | 0.88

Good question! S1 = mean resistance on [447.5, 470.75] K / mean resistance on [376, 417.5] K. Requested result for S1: 1.31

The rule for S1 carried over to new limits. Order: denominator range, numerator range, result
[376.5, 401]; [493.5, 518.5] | 1.76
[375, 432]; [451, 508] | 1.19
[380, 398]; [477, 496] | 1.84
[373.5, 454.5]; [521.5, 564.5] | 0.82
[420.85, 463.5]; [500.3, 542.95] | 0.93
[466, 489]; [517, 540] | 0.91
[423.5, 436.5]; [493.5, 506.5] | 0.86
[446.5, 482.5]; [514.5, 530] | 1.06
